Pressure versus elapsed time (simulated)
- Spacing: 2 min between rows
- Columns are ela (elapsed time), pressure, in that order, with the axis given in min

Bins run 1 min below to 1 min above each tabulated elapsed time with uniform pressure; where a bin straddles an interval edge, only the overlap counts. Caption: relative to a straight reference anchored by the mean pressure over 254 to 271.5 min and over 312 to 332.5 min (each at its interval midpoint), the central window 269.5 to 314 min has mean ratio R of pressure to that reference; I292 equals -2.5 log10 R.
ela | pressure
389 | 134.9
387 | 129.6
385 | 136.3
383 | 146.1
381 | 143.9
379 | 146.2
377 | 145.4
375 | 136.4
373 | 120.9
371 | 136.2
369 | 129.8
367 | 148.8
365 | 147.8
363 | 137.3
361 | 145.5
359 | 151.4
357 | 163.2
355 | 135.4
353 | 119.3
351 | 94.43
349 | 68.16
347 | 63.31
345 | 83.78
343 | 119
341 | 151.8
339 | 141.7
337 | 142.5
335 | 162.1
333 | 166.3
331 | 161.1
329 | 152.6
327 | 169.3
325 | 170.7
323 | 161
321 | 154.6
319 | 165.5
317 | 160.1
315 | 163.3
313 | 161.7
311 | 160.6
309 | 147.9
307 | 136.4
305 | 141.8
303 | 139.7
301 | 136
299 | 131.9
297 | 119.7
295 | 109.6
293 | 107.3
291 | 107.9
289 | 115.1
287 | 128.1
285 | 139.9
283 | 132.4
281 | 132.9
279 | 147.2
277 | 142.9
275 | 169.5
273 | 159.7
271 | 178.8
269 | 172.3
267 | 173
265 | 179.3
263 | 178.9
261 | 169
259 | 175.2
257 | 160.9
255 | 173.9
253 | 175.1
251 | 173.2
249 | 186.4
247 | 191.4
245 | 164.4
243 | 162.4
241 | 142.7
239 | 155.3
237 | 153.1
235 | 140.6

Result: 0.21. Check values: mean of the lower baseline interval 173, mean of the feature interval 139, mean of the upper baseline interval 162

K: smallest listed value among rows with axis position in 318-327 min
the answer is 154.6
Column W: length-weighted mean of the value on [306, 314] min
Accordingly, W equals 152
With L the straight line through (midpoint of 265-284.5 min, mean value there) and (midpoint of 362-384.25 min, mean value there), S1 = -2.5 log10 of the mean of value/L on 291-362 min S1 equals 0.07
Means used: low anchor 157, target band 138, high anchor 140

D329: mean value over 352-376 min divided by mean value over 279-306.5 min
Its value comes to 1.1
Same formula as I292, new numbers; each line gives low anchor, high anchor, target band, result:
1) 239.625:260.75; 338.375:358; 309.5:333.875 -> -0.25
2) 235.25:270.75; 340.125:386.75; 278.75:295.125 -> 0.26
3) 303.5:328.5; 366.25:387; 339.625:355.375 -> 0.38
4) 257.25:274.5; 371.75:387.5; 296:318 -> 0.10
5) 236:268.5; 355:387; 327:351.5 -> 0.17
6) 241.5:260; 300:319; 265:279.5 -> 0.00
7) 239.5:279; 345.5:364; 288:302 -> 0.26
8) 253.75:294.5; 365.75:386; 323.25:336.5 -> -0.13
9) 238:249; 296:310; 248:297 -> -0.01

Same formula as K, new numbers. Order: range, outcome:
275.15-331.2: 107.3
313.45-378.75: 63.31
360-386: 120.9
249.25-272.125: 160.9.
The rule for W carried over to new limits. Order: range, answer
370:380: 137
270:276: 169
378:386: 143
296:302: 129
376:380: 146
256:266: 173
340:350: 97.2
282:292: 125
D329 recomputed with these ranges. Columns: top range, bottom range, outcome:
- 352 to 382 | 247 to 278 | 0.82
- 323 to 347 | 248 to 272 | 0.83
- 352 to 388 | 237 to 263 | 0.83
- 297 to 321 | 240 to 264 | 0.87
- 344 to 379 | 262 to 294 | 0.85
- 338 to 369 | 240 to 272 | 0.72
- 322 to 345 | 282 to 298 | 1.26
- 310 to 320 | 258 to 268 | 0.93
